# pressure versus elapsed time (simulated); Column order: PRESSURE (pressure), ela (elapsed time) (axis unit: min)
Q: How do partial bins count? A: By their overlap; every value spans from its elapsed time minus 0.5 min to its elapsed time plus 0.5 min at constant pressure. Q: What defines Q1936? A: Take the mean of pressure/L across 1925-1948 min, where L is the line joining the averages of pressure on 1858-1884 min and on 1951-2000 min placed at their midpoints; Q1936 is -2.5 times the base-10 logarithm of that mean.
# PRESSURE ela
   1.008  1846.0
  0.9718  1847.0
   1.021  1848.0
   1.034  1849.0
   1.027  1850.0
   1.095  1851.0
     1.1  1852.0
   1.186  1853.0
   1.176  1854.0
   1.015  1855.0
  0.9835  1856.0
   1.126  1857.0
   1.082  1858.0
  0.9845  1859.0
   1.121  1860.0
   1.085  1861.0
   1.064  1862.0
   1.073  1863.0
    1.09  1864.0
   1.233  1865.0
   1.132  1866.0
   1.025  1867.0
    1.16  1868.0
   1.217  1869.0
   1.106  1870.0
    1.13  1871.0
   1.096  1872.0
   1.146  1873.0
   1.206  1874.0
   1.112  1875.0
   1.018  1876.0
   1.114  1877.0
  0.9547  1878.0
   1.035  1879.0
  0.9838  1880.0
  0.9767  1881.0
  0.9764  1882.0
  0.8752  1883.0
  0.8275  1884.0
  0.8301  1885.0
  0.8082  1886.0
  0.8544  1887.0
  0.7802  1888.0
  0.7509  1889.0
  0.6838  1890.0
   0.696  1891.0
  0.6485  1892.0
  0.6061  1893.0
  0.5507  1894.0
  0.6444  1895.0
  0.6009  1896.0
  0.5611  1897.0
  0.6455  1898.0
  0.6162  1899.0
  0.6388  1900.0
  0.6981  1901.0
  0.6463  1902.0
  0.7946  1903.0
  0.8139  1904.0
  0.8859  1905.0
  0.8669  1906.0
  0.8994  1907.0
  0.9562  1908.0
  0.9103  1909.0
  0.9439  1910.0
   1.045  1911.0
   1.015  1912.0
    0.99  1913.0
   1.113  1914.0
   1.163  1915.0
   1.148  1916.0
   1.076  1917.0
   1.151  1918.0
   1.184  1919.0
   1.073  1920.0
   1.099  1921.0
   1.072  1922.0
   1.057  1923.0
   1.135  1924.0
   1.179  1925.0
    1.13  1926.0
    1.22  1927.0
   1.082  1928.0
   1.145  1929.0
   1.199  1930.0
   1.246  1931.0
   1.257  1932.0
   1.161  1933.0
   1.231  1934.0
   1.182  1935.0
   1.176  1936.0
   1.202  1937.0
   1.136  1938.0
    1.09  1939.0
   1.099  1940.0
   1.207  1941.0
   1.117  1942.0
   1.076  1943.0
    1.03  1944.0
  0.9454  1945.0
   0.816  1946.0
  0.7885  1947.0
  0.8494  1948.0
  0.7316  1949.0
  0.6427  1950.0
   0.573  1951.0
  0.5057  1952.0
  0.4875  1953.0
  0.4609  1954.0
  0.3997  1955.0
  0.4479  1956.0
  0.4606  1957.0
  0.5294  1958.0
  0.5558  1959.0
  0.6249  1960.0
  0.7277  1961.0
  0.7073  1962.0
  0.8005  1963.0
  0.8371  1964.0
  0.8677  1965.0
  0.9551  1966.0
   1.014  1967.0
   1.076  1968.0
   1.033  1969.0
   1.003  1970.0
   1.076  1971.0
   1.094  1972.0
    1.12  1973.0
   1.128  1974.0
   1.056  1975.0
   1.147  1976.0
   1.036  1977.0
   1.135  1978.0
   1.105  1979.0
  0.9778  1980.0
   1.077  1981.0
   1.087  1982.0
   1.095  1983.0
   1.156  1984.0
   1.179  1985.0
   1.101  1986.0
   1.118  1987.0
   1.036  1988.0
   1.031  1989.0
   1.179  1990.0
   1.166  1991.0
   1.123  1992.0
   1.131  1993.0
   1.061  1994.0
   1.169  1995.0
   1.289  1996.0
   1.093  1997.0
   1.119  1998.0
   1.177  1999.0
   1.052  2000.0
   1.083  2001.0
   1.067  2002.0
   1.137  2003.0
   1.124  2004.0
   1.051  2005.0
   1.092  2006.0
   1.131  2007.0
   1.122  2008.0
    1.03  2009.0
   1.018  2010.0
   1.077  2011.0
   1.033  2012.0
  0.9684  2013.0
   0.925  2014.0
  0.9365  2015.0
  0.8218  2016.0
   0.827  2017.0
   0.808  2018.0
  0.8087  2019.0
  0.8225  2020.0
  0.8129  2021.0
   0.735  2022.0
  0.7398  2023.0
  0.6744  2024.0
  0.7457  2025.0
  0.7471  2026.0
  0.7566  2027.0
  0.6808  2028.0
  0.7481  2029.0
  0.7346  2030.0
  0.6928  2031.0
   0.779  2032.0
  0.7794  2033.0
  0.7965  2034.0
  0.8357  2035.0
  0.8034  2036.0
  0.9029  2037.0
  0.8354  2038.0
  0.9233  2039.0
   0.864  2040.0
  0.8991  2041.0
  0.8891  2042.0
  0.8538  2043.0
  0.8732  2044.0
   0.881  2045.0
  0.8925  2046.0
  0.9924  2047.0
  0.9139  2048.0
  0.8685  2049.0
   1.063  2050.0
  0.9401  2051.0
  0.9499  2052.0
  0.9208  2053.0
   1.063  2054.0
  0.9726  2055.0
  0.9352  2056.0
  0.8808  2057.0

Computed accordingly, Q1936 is -0.12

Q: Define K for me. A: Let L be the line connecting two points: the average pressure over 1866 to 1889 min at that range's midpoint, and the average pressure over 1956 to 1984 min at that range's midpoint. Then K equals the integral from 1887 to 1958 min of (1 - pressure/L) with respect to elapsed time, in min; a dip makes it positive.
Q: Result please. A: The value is 4.9 min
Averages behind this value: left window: 1.01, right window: 0.933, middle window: 0.903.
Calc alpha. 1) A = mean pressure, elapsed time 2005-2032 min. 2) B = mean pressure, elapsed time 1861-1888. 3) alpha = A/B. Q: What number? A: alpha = 0.8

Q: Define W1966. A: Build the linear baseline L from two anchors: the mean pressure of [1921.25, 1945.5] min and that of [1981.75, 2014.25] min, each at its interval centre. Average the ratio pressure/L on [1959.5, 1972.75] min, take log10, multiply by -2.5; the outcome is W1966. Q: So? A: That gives 0.221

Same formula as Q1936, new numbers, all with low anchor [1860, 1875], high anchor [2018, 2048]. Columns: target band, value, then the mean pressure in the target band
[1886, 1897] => 0.50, 0.682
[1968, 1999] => -0.22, 1.1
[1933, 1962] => 0.18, 0.829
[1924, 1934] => -0.17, 1.18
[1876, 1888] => 0.18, 0.928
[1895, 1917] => 0.22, 0.855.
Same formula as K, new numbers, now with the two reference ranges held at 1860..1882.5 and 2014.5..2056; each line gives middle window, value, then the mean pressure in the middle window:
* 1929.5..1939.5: -1.9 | 1.19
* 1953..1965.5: 4.5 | 0.613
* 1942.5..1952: 1.6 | 0.811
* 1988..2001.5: -3.3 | 1.13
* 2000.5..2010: -2.1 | 1.09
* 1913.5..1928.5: -1.6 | 1.13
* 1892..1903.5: 4.5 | 0.637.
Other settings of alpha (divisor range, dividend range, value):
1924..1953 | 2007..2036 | 0.82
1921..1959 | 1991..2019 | 1.11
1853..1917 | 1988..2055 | 1.00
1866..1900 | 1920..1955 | 1.13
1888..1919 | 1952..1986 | 1.07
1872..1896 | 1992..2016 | 1.24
